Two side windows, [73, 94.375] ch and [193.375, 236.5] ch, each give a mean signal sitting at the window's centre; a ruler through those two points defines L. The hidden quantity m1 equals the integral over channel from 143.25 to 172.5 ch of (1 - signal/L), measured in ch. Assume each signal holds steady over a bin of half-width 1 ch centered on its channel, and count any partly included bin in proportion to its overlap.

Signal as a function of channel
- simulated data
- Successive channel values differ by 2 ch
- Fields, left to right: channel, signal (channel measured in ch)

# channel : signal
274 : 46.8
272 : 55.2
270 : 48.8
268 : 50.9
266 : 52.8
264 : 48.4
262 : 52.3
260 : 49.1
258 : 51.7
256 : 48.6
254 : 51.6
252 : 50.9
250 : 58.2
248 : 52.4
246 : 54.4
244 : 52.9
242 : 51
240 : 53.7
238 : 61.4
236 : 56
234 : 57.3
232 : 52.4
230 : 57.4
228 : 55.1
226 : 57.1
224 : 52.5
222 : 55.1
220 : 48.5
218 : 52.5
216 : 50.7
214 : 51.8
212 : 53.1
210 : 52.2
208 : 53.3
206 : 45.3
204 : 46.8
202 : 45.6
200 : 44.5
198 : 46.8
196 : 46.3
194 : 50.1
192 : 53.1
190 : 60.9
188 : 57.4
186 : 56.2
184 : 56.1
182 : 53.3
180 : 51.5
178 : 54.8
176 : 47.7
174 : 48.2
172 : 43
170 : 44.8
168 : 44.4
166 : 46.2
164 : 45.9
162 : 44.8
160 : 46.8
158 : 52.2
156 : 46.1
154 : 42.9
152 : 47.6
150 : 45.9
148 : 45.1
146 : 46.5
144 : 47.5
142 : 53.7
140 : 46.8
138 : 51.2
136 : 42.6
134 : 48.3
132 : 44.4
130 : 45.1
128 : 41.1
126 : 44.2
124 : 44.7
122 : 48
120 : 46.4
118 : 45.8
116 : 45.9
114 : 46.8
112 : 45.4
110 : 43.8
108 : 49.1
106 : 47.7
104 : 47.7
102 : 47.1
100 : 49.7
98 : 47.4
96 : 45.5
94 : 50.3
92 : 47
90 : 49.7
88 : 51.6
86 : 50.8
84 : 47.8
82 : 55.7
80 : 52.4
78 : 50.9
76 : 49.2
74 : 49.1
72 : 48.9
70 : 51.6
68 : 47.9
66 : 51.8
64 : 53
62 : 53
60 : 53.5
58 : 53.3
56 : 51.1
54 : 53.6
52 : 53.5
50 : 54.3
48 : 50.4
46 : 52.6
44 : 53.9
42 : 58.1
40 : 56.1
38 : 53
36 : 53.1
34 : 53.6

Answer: 2.8 ch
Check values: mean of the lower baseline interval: 50.4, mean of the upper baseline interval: 51.3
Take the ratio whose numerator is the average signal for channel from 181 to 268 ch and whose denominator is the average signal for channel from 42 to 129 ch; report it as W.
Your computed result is 1.1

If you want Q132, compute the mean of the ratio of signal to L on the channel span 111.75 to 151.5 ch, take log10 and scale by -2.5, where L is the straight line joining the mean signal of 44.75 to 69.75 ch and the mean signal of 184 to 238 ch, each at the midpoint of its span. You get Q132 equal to 0.13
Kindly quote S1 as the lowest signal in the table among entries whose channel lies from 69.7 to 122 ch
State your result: 43.8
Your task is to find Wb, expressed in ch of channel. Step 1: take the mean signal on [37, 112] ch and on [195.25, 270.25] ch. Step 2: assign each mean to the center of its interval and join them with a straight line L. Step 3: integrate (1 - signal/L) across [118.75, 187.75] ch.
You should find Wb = 5.06 ch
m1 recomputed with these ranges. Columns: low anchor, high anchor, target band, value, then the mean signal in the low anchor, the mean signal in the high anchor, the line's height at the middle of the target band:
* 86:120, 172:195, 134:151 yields 1.0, 47.6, 53.1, 50.3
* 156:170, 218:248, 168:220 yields -0.5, 46.5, 54.5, 50.1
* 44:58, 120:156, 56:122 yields 0.9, 52.7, 46.2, 49.9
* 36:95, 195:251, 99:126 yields 2.8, 51.9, 52.3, 52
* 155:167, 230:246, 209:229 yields 0.1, 47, 55.1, 53.1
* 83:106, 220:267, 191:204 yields 1.1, 48.6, 53.5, 52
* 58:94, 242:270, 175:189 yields -0.7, 50.9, 51.7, 51.4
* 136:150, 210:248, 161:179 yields 1.1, 47.9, 54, 49.8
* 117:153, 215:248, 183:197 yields -1.0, 46.4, 54.2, 50.8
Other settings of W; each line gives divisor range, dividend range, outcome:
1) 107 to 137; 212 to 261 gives 1.18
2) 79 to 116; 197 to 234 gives 1.06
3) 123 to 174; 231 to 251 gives 1.19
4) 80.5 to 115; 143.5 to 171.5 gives 0.95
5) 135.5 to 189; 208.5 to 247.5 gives 1.11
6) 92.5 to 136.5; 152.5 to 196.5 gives 1.07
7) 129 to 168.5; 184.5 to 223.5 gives 1.09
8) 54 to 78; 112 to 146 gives 0.91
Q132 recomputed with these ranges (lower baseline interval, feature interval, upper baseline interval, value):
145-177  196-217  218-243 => 0.062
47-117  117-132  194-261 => 0.125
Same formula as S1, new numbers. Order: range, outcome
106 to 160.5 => 41.1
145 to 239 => 42.9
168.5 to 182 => 43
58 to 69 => 47.9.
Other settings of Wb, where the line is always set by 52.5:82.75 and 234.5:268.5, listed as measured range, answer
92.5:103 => 0.8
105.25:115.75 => 1.1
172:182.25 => 0.4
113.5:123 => 1.0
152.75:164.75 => 1.3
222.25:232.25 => -0.5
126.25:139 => 1.6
